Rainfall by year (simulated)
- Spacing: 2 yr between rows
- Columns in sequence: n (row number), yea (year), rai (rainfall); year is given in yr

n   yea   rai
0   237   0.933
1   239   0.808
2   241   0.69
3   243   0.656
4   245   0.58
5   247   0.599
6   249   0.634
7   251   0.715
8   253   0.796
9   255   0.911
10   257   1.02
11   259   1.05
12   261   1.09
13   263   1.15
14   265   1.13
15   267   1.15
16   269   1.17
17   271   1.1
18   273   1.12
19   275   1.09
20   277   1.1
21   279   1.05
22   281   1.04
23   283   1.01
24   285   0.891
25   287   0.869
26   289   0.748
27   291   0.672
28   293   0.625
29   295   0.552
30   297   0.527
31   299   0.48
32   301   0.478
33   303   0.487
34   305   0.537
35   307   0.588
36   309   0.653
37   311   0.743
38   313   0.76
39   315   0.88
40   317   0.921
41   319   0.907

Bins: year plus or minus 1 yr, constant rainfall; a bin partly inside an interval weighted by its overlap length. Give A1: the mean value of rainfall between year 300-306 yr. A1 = 0.501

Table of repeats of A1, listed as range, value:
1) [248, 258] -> 0.815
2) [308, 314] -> 0.719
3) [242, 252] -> 0.637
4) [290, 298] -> 0.594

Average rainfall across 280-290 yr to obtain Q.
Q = 0.912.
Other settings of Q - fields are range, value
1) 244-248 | 0.589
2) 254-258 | 0.966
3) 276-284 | 1.05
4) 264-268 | 1.14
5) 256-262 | 1.05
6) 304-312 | 0.63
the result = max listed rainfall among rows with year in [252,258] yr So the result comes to 1.02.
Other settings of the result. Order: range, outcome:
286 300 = 0.869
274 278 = 1.1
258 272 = 1.17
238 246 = 0.808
